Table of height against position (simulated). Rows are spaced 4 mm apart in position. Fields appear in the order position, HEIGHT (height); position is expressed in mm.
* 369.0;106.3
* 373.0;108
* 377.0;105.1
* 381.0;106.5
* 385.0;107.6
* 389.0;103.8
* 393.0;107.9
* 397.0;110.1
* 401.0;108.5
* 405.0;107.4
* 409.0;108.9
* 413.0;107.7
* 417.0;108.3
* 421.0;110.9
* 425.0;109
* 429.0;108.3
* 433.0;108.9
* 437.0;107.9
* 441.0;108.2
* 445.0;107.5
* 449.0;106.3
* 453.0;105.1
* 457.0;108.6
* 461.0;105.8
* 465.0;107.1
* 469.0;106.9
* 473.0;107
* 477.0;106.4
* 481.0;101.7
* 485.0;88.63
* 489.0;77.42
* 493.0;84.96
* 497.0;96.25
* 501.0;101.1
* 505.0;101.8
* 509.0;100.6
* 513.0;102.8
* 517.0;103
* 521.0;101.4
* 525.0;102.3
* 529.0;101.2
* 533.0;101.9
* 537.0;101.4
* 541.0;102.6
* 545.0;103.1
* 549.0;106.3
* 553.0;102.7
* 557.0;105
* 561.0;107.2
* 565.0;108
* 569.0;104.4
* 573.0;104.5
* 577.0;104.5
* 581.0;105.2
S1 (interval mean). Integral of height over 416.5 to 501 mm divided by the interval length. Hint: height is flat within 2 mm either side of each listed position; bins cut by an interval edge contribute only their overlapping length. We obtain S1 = 103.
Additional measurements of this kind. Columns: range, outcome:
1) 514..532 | 102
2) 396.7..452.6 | 108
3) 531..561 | 104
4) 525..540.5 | 102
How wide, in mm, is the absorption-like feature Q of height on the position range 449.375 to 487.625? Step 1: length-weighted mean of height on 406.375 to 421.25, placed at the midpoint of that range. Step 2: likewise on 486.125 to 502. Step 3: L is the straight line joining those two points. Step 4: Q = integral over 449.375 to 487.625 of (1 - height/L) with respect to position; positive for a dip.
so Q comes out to -3.36 mm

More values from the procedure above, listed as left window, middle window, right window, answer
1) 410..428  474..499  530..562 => 3.06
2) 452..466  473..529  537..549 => 3.68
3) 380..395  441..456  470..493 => -1.09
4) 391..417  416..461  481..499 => -3.43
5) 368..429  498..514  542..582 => 0.72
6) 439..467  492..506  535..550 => 1.14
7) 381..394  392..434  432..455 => -0.78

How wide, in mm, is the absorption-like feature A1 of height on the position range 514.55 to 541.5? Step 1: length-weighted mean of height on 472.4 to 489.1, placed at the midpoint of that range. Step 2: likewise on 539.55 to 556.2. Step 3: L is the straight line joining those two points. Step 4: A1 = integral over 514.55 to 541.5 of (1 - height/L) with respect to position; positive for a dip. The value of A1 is 0.0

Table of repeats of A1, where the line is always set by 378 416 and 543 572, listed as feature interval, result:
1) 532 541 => 0.31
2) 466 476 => -0.04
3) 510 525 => 0.50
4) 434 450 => -0.11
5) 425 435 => -0.15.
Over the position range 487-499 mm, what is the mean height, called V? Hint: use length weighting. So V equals 86.2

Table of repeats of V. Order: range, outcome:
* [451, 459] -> 107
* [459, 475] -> 107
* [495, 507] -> 99.7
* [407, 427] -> 109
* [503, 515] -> 102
